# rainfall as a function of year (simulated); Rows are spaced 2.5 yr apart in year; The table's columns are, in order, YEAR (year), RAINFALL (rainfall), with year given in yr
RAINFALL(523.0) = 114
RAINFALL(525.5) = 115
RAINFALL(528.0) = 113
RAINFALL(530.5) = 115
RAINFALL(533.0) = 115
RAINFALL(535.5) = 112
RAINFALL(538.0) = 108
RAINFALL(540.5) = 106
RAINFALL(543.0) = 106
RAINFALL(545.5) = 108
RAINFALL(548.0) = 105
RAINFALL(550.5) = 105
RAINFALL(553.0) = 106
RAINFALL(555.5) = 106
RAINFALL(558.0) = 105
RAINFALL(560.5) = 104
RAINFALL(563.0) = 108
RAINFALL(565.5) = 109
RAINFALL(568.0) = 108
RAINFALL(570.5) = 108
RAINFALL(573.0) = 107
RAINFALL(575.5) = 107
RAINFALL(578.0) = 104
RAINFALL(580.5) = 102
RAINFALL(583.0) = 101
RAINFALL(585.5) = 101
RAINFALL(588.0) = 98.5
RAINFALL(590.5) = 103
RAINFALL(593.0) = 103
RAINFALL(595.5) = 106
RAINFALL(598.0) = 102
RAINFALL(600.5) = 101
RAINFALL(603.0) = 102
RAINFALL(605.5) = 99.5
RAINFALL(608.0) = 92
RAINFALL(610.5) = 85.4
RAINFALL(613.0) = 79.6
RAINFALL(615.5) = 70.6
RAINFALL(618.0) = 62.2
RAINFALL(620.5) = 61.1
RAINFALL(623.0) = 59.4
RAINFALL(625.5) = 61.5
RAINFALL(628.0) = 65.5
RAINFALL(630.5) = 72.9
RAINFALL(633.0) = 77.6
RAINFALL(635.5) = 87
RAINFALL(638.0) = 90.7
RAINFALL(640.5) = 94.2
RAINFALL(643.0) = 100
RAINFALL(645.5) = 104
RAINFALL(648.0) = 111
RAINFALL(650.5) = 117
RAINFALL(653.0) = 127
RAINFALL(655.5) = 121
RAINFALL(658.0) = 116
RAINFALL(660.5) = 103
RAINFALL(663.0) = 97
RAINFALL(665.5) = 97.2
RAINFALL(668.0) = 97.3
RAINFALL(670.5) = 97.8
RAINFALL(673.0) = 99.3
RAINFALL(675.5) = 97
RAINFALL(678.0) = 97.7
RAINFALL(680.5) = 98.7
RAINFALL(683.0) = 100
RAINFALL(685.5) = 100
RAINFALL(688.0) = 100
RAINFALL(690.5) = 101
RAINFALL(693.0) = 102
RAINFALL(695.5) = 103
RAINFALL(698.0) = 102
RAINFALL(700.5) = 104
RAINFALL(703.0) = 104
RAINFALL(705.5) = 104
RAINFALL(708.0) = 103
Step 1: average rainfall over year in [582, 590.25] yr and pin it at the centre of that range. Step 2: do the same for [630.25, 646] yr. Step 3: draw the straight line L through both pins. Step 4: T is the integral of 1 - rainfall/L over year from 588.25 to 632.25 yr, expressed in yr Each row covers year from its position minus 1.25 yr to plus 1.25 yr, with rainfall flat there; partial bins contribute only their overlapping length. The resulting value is 5.4 yr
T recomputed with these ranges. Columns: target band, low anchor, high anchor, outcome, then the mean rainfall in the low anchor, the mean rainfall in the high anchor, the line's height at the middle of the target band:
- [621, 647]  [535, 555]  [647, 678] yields 6.22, 107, 106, 106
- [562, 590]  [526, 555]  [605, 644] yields -2.56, 109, 78.2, 96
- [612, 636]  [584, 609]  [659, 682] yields 7.42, 101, 98.5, 100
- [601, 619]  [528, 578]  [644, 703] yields 3.49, 108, 104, 106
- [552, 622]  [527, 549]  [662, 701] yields 5.71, 110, 99.6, 106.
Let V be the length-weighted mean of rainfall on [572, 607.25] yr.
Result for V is 102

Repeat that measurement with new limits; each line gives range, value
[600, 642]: 79.9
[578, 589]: 101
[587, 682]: 93.6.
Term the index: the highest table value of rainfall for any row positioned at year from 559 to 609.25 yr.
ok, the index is 109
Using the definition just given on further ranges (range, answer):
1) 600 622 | 102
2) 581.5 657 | 127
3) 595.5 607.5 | 106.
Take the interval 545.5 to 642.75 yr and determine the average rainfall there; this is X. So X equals 94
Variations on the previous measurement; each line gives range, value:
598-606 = 101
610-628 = 67.6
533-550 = 108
